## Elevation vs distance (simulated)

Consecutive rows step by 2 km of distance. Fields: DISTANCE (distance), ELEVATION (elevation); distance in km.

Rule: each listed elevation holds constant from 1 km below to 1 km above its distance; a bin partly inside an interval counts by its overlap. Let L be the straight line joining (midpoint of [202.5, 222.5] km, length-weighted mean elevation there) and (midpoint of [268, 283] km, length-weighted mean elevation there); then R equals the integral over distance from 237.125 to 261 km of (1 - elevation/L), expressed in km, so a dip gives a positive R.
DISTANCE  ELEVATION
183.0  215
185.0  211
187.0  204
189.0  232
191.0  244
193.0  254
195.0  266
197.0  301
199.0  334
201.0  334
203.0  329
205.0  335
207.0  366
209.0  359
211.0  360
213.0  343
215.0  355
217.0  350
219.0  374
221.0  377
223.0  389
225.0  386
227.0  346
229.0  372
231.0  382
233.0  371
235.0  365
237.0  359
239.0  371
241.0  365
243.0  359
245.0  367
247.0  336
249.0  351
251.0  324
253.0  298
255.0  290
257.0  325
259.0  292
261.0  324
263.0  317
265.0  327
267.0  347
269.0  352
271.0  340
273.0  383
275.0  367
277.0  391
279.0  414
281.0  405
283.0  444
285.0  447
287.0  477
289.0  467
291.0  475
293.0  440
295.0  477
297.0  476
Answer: 2.4 km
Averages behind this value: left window 356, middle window 335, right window 383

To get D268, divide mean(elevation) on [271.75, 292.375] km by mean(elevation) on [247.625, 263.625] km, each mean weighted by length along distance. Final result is 1.35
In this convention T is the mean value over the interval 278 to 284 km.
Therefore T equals 421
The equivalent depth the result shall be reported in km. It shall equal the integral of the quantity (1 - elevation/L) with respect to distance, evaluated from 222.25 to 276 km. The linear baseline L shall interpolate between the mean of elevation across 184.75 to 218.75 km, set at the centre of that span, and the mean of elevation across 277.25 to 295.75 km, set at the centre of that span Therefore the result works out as 4.9 km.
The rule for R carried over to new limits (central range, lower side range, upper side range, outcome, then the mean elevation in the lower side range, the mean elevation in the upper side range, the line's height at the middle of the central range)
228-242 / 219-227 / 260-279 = 0.1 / 378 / 353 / 372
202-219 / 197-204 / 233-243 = -0.7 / 328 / 365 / 338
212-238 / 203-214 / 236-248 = -0.9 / 350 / 360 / 355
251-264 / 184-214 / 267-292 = 2.4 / 298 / 411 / 380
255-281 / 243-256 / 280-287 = 2.8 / 330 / 438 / 389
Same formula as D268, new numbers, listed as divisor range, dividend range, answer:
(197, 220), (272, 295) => 1.24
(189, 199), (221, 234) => 1.39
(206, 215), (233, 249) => 1.01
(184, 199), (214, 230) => 1.47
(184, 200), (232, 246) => 1.43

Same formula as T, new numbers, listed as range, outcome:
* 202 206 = 332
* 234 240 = 365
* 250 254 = 311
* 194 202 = 309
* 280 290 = 448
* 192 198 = 274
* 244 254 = 335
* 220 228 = 374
